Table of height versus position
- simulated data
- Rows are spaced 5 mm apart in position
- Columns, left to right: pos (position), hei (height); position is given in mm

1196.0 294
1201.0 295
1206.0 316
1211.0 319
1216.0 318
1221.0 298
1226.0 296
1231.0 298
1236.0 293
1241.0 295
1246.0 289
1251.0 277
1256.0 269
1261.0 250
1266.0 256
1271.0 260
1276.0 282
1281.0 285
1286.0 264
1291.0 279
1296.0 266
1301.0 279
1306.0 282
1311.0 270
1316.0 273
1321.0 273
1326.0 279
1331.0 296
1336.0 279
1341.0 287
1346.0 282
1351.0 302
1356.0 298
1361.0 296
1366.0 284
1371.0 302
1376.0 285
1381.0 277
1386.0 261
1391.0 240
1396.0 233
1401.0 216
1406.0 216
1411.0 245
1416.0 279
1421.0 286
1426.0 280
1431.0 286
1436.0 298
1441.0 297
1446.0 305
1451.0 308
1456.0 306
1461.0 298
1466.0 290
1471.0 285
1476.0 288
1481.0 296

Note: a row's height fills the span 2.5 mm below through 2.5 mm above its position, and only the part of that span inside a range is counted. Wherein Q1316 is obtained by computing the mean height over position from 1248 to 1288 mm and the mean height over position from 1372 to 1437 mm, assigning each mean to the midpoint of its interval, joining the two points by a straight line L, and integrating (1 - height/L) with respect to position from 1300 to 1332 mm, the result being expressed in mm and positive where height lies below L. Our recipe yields -1.5 mm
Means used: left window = 268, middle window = 278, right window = 262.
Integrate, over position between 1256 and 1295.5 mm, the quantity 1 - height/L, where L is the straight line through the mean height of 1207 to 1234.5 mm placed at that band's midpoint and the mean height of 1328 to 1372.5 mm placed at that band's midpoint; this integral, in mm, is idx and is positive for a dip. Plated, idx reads 4.18 mm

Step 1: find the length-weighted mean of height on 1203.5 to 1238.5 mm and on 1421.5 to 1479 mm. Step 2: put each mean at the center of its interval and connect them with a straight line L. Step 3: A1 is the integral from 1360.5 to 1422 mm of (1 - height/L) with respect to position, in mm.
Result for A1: 7.41 mm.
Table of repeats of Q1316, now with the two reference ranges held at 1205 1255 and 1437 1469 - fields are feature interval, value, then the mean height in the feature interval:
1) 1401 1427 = 3.83 mm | 256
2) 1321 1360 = 1.45 mm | 288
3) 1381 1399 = 3.09 mm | 248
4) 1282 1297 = 1.37 mm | 272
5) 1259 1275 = 2.18 mm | 258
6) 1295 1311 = 1.25 mm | 276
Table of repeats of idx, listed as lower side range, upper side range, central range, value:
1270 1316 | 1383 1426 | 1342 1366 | -2.97 mm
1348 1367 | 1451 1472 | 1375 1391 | 1.51 mm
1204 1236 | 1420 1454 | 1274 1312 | 3.31 mm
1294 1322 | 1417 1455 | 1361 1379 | -0.44 mm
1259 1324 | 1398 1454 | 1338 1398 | -1.45 mm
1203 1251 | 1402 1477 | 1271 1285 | 0.92 mm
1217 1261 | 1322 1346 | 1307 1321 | 0.59 mm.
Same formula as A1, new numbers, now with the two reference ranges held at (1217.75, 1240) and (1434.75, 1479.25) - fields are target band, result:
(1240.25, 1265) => 2.0 mm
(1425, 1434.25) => 0.4 mm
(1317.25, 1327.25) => 0.7 mm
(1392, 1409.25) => 4.2 mm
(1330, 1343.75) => 0.5 mm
